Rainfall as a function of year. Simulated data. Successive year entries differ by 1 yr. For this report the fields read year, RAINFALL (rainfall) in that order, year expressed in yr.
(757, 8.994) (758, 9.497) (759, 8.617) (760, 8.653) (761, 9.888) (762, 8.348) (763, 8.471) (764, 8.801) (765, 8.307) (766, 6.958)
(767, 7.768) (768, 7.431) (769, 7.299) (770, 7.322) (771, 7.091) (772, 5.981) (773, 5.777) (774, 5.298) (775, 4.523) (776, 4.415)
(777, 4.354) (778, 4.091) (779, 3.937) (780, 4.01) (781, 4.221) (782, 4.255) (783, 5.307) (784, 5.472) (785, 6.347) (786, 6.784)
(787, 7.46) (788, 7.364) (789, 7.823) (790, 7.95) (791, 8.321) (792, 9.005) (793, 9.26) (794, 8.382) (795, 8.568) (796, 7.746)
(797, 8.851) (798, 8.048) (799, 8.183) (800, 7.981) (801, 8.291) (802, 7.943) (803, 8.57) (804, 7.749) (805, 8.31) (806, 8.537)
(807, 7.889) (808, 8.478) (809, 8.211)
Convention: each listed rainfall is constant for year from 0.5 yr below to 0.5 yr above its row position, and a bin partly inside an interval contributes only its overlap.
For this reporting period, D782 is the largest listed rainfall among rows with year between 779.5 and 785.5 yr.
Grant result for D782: 6.347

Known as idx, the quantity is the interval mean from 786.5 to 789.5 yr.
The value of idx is 7.55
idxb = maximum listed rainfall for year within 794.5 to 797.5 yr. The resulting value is 8.851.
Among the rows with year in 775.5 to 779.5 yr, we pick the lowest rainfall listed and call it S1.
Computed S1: 3.937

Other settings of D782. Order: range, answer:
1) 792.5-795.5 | 9.26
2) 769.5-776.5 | 7.322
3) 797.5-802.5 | 8.291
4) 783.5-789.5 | 7.823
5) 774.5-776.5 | 4.523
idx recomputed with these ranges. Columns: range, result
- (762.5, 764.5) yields 8.64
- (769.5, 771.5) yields 7.21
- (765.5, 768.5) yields 7.39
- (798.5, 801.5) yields 8.15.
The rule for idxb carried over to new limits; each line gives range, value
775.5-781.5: 4.415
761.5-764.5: 8.801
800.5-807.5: 8.57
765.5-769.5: 7.768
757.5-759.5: 9.497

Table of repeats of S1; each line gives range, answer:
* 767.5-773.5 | 5.777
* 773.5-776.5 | 4.415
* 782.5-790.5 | 5.307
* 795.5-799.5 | 7.746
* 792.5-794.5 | 8.382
